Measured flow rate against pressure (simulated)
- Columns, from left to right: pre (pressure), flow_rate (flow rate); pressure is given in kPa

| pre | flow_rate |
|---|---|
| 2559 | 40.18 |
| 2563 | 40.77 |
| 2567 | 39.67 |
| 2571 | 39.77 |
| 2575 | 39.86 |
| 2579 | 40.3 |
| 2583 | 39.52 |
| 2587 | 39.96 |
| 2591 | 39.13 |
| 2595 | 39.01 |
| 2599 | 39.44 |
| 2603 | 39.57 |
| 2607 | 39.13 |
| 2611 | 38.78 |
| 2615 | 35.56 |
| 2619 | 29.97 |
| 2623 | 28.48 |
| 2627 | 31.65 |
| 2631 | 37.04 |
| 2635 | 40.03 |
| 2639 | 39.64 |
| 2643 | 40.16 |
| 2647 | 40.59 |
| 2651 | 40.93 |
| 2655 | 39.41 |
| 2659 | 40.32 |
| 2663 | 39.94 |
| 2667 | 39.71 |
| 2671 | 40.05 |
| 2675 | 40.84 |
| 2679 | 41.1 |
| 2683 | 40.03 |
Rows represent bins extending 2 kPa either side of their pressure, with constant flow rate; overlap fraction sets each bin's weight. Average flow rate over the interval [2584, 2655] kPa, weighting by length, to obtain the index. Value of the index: 37.7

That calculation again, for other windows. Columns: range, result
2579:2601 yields 39.5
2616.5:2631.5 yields 31.4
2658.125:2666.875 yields 40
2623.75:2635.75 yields 35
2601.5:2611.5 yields 39.2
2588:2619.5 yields 38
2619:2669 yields 37.8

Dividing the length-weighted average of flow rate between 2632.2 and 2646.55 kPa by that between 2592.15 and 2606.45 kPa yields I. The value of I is 1.01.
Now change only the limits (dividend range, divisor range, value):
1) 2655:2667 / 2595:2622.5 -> 1.09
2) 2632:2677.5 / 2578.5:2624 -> 1.07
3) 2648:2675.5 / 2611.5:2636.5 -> 1.18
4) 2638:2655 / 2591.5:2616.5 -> 1.04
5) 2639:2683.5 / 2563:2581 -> 1.01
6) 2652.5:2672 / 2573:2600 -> 1.01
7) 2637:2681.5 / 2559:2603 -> 1.01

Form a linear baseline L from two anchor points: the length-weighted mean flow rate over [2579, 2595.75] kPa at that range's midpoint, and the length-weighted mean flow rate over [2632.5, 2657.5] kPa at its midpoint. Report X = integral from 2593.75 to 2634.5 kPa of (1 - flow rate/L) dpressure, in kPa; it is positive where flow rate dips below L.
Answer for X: 3.9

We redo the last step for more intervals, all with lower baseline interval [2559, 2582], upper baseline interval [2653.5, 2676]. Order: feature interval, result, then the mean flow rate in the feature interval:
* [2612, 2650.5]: 3.7 kPa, 36.2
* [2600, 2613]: 0.3 kPa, 39.2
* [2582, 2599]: 0.3 kPa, 39.4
